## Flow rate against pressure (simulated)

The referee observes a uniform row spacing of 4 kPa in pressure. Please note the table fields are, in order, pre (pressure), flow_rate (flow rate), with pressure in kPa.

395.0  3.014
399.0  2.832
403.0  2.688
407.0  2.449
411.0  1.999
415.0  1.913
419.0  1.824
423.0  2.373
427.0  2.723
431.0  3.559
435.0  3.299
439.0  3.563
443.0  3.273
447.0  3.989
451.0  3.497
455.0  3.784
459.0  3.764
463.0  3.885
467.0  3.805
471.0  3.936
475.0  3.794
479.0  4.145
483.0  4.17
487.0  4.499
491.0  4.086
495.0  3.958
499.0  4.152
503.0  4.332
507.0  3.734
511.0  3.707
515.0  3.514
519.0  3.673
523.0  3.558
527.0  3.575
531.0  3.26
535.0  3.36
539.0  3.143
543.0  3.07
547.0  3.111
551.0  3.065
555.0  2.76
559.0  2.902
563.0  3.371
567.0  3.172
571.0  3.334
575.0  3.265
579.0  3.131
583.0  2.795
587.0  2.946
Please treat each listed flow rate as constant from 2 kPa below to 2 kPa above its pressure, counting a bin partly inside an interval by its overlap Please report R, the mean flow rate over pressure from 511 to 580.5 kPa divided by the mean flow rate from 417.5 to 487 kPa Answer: 0.92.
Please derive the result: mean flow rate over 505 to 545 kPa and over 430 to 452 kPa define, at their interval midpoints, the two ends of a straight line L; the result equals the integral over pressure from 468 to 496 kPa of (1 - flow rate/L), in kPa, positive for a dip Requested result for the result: -4.7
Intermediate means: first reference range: 3.53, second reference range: 3.46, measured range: 4.08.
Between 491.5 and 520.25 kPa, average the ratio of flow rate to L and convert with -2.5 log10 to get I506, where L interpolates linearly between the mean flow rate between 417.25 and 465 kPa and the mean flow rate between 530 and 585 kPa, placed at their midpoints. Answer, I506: -0.21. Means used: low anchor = 3.3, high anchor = 3.12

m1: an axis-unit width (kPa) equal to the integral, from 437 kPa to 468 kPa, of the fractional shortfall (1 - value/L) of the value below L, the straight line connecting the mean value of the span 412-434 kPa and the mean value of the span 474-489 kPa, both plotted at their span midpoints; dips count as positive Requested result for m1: -3.3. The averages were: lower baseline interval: 2.49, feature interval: 3.69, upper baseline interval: 4.18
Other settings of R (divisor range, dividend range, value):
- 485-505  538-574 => 0.74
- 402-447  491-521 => 1.41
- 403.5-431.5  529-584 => 1.33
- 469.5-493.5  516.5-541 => 0.84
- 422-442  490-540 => 1.18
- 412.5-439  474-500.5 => 1.54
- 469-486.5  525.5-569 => 0.78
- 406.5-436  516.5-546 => 1.35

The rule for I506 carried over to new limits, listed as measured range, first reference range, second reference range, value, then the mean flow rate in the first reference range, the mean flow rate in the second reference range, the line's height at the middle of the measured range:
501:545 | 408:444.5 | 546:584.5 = -0.19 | 2.71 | 3.09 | 2.98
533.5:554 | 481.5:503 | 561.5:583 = 0.14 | 4.19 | 3.21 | 3.56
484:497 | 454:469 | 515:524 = -0.13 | 3.81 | 3.6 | 3.71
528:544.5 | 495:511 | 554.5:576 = 0.10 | 4.01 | 3.15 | 3.55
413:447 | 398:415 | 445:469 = 0.07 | 2.4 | 3.79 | 3.05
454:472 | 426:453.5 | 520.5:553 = -0.13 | 3.45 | 3.27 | 3.41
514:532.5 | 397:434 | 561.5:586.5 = -0.19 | 2.51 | 3.16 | 2.95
